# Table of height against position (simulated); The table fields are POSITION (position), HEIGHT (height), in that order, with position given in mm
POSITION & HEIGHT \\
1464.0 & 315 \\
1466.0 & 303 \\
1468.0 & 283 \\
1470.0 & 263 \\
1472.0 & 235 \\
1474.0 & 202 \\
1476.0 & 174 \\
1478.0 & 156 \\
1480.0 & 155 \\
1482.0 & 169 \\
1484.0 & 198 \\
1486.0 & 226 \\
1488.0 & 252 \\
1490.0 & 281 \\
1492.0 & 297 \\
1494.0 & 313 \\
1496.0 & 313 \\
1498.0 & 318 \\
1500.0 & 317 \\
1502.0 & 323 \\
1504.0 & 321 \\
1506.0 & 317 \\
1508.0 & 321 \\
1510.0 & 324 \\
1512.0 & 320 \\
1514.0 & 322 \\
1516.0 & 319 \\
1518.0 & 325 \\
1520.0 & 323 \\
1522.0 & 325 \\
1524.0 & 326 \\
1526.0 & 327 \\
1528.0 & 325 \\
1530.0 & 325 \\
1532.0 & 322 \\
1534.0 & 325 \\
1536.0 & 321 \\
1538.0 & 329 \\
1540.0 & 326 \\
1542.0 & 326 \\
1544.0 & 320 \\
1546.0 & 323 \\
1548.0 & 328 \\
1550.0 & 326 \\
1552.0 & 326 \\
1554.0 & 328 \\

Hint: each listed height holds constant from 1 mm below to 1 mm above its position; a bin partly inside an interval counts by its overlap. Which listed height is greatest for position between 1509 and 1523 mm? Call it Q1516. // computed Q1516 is 325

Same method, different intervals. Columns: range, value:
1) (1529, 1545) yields 329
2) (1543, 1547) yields 323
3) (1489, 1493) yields 297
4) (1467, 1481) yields 283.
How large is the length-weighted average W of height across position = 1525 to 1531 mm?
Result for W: 326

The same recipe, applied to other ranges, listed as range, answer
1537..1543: 327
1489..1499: 304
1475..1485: 170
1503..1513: 321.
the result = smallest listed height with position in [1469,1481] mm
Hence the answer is 155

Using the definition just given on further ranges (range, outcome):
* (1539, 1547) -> 320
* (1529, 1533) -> 322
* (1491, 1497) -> 297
